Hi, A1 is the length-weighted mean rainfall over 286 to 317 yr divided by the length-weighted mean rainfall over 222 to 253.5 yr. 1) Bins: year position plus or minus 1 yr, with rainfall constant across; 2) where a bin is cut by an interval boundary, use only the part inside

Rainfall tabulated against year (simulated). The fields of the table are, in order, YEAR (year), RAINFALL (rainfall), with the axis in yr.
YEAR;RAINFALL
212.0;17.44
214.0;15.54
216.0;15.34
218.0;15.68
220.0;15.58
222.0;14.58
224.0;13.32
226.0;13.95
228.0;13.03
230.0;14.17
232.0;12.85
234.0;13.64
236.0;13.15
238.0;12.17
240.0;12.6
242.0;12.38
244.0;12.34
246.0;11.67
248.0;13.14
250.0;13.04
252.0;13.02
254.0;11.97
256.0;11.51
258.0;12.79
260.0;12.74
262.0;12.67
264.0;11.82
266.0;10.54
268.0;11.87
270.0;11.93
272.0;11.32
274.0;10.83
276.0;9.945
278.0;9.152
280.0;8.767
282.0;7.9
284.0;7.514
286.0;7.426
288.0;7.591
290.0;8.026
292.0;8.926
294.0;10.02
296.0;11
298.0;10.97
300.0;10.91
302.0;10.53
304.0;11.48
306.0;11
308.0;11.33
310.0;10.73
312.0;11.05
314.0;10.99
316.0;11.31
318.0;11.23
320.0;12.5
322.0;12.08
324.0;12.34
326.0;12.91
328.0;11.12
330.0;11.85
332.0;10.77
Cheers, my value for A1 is 0.79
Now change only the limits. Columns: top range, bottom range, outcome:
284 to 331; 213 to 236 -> 0.75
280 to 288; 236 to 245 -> 0.62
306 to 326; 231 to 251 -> 0.91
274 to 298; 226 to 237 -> 0.67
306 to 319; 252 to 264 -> 0.90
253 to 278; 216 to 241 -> 0.84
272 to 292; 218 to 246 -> 0.65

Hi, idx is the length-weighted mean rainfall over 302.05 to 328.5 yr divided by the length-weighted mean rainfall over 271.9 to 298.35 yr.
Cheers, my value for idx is 1.26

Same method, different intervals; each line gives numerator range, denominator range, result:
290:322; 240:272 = 0.89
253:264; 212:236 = 0.85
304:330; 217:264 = 0.88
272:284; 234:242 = 0.73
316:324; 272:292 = 1.36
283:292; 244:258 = 0.63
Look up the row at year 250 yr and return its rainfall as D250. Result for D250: 13.04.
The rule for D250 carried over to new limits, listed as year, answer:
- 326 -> 12.91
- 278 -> 9.152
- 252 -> 13.02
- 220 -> 15.58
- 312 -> 11.05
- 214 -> 15.54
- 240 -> 12.6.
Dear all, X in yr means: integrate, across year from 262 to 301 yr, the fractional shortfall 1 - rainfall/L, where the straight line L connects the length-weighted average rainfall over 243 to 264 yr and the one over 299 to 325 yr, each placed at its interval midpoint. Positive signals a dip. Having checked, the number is 6.7 yr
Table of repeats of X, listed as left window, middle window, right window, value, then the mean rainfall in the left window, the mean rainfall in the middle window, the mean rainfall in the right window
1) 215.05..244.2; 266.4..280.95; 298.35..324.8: 2.2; 13.7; 10.6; 11.3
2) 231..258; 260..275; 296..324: 0.6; 12.6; 11.6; 11.3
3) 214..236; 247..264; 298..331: 0.9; 14.2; 12.6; 11.4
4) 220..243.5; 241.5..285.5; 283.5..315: 2.1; 13.3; 11.3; 10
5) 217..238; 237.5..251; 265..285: 0.0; 13.9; 12.5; 9.98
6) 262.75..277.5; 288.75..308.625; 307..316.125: 1.3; 11.1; 10.4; 11.1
